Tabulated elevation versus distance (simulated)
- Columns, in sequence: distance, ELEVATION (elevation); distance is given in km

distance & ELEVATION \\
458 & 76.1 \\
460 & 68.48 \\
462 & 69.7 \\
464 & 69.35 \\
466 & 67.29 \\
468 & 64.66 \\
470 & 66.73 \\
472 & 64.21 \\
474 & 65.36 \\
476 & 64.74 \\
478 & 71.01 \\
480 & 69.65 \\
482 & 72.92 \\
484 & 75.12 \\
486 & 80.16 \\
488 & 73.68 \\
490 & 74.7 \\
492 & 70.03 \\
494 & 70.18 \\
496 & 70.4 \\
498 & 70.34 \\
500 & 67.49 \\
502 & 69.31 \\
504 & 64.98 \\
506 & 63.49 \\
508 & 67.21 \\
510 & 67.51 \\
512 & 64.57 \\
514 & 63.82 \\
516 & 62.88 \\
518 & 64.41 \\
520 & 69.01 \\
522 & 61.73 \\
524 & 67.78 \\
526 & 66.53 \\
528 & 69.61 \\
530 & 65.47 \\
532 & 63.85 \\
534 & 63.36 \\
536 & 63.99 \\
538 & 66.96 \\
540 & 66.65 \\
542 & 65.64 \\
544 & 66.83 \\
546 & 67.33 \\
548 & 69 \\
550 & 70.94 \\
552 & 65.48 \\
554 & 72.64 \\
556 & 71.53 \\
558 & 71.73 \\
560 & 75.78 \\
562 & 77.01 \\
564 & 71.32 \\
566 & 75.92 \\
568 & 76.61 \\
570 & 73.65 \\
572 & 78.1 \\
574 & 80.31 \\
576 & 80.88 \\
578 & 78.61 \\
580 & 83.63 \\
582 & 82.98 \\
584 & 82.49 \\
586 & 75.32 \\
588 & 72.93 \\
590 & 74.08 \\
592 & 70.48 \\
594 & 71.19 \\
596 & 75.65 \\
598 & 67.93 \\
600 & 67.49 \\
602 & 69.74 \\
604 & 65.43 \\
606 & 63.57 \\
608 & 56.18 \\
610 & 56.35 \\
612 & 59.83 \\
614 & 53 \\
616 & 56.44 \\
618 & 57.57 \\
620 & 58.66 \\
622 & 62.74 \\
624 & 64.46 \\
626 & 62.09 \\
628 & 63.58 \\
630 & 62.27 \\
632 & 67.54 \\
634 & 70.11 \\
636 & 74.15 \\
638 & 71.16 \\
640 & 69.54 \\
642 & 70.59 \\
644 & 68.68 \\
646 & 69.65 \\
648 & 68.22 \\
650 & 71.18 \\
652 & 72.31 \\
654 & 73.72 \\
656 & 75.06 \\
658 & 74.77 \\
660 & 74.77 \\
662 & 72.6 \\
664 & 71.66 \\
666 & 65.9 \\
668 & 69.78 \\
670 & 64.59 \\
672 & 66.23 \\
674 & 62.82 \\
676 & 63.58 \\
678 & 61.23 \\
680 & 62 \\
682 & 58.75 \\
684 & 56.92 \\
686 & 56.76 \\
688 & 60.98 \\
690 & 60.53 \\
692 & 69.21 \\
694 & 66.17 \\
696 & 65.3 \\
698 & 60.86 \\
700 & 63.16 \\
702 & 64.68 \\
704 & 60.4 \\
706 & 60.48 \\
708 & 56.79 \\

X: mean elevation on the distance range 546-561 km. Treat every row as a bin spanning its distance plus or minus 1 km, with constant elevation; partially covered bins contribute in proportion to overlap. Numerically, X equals 70.8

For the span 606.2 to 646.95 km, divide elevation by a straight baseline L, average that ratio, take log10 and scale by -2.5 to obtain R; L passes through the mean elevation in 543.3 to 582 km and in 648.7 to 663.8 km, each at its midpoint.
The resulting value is 0.16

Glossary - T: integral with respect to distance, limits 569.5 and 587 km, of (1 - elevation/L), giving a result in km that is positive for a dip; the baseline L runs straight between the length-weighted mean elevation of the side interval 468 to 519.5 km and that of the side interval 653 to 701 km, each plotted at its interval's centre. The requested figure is -3.3 km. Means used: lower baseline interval 68.5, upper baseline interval 65.7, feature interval 79.7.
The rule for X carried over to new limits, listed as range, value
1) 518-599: 71.7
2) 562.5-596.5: 76.7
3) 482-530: 68.5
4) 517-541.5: 65.8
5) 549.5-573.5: 73.6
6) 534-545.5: 65.8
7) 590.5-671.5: 67.1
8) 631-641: 70.5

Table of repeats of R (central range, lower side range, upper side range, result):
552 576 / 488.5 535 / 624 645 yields -0.11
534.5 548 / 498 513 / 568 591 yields 0.09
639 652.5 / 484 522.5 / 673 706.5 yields -0.10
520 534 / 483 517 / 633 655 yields 0.06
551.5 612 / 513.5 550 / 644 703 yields -0.10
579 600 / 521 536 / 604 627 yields -0.22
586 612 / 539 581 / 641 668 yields 0.08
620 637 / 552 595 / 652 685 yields 0.09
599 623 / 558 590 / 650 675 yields 0.22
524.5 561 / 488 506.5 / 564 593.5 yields 0.09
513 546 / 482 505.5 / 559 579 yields 0.13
